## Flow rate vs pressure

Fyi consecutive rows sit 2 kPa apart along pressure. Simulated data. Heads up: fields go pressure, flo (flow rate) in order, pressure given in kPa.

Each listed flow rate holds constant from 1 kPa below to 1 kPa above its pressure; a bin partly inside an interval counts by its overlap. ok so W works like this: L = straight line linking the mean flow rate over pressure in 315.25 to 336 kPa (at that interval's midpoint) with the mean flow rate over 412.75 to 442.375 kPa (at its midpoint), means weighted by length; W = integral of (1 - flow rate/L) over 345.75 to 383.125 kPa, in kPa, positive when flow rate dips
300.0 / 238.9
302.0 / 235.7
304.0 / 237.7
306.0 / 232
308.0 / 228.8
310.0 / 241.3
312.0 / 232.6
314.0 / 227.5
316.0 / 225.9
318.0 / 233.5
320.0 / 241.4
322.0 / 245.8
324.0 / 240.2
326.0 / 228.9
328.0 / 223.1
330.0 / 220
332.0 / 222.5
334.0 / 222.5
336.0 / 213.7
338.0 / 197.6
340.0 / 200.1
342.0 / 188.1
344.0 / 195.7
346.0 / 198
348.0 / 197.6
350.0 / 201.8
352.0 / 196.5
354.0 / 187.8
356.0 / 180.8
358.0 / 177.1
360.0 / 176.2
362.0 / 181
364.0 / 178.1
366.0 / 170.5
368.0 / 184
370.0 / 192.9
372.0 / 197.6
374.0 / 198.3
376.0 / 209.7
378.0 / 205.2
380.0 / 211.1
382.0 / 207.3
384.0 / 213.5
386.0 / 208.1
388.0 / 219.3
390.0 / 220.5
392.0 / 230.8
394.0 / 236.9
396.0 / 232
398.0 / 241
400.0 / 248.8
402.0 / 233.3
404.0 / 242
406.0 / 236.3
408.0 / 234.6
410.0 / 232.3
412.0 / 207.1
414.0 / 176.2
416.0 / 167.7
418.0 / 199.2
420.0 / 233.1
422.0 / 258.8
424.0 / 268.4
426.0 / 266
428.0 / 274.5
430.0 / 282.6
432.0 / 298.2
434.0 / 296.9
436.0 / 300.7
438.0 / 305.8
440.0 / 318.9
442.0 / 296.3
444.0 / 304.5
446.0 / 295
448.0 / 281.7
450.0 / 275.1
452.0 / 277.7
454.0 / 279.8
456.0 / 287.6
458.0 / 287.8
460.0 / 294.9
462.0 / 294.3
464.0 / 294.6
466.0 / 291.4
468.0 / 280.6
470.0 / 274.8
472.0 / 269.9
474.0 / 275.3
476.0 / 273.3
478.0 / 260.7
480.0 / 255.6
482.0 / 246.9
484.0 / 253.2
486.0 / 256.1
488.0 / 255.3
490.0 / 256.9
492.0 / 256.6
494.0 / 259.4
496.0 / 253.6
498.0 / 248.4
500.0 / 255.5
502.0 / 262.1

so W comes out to 7.7 kPa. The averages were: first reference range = 230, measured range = 192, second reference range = 262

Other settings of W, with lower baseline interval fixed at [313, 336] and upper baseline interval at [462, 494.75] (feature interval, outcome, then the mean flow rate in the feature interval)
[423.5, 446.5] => -3.24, 293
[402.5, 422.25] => 2.62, 218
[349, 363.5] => 3.15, 186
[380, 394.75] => 1.58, 219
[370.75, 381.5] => 1.68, 204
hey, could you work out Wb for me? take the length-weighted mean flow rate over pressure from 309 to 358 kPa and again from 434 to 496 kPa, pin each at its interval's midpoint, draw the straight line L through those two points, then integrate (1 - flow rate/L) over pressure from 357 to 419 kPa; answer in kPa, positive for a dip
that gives 8.4 kPa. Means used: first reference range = 214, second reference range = 279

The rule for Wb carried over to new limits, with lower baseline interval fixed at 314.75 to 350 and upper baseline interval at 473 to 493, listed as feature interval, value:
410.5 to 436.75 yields -0.5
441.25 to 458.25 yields -2.5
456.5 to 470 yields -1.9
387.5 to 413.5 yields 0.5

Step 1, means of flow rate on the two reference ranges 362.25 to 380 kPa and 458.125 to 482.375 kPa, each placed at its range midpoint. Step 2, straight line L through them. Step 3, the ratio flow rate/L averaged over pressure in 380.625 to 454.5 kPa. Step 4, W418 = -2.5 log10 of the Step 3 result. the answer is -0.08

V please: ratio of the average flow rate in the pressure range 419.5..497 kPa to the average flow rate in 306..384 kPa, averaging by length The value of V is 1.33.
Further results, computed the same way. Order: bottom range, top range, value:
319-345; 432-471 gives 1.34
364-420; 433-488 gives 1.32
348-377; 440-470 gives 1.54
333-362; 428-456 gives 1.50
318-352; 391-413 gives 1.09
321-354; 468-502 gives 1.23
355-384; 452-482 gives 1.46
